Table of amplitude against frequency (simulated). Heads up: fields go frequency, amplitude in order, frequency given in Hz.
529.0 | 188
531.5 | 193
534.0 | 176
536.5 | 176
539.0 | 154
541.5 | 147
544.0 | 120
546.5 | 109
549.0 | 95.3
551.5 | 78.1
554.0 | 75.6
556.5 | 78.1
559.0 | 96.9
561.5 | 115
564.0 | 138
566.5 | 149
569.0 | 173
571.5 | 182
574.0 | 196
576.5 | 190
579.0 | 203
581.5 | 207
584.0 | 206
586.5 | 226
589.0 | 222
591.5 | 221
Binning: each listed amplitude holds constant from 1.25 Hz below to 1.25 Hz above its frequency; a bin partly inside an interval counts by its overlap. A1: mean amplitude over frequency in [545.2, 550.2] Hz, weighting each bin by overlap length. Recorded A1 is 102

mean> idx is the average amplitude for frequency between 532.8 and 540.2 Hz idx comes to 169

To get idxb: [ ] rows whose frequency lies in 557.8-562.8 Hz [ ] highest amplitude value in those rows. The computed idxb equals 115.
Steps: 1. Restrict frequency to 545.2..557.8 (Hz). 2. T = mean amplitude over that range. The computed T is 87.4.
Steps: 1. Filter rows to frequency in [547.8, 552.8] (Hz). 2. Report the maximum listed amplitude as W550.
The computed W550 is 95.3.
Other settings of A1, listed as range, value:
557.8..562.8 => 106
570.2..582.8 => 196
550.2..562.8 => 89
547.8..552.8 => 86.5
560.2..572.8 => 151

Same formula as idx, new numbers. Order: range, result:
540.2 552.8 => 110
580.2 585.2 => 206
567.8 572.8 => 178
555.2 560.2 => 87.3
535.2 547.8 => 141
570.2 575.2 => 189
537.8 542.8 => 150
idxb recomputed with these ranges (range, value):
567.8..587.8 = 226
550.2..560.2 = 96.9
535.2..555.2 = 176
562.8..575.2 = 196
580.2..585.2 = 207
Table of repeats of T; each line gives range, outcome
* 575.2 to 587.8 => 206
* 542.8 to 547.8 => 114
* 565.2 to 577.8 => 178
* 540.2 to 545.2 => 134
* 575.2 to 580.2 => 196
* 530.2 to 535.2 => 185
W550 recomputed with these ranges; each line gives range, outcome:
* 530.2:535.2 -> 193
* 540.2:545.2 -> 147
